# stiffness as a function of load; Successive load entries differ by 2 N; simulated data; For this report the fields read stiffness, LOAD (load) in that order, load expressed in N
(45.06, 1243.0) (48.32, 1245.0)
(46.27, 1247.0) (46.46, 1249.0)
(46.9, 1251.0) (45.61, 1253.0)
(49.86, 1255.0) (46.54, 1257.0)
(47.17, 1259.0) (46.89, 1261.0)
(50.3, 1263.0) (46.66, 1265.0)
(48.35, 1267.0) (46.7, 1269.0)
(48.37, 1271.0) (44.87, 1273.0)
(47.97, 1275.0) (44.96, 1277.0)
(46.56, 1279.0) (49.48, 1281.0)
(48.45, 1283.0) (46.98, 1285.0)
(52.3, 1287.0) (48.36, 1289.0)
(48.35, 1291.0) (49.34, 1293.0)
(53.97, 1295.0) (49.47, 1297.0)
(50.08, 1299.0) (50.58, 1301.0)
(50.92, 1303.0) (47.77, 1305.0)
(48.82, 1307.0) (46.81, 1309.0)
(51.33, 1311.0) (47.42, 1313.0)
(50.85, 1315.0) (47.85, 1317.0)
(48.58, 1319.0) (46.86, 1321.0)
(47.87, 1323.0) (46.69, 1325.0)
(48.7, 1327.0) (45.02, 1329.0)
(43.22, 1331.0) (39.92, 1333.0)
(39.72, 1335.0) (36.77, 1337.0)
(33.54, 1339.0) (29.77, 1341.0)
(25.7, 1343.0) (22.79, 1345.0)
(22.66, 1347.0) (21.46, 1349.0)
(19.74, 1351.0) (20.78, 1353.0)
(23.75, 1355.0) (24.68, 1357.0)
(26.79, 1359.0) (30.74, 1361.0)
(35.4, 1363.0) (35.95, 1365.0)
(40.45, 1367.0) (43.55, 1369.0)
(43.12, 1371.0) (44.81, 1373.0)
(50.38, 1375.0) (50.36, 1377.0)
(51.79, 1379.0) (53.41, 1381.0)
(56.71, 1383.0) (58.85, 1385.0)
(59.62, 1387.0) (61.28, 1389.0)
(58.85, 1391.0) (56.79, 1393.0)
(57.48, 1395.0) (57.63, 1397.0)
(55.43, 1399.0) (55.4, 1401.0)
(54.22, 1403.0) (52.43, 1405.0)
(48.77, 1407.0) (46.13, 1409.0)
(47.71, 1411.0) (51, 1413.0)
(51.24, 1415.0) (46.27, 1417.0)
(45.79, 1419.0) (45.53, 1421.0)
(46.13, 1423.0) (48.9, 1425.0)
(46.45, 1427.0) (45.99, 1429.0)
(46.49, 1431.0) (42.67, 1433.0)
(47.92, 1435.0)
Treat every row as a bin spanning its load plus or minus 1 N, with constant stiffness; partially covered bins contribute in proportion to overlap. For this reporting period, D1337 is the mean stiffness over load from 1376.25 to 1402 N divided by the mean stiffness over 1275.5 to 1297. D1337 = 1.16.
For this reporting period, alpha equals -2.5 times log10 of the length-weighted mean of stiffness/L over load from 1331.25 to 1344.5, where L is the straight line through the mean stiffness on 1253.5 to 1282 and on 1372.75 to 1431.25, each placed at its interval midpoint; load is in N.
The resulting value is 0.403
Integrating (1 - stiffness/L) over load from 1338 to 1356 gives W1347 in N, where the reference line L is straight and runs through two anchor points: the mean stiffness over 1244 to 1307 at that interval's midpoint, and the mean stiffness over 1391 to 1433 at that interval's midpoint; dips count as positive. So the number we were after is 9.1 N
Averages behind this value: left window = 48.2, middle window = 24.5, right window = 50.3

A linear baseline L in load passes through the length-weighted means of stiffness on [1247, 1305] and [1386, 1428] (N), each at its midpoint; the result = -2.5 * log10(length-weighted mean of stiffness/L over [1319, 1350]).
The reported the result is 0.32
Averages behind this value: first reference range 48.3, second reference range 52.1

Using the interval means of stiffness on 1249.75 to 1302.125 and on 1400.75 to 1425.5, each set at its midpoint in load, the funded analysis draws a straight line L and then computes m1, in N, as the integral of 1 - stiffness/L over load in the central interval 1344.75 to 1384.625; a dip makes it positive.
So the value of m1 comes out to 10.0 N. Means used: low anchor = 48.3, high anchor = 49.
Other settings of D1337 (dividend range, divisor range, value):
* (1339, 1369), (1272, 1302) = 0.57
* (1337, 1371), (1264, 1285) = 0.62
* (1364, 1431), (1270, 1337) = 1.06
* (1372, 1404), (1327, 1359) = 1.81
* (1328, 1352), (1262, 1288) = 0.66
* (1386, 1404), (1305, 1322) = 1.18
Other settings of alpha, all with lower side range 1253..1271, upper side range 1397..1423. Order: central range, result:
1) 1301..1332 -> 0.01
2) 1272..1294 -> 0.00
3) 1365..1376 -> 0.14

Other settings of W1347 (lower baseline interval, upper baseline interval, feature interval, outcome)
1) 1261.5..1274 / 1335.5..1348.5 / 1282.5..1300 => -3.47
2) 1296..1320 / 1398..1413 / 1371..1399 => -2.11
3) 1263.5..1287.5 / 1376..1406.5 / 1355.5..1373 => 6.06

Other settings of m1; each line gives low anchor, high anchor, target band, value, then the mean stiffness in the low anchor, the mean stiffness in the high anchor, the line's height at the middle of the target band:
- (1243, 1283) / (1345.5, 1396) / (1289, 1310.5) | -2.0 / 47.2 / 41.8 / 45.4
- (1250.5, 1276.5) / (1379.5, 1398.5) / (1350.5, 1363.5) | 6.9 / 47.4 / 57.6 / 55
